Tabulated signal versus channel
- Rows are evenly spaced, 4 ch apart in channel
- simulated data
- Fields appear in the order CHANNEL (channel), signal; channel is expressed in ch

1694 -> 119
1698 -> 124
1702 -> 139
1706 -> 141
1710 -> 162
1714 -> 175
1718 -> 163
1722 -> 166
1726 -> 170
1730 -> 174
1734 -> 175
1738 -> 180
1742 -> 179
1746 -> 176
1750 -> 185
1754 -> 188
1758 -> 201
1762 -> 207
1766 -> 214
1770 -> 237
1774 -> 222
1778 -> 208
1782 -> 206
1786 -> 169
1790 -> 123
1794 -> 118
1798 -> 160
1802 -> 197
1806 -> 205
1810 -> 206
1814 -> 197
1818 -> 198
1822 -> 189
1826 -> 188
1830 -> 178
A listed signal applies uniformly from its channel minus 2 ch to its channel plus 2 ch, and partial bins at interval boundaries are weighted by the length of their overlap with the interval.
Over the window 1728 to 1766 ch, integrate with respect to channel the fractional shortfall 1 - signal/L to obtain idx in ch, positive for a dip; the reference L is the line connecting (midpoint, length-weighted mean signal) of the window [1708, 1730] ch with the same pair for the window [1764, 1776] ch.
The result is 2.36 ch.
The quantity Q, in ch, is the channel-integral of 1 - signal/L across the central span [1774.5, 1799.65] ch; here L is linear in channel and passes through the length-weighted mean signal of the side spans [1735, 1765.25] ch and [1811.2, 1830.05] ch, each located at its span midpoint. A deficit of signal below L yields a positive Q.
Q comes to 3.0 ch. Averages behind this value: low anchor 189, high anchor 192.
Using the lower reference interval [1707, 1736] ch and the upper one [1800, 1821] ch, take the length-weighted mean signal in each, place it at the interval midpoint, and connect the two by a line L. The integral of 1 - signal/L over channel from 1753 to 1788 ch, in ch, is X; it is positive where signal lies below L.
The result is -3.9 ch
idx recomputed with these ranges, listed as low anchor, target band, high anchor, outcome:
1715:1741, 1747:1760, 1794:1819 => -1.0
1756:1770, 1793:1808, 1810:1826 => 2.0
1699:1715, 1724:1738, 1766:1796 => -1.0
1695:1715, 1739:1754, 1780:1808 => -2.4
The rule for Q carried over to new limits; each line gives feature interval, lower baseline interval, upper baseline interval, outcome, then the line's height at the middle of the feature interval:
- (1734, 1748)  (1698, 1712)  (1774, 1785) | -0.3 ch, 174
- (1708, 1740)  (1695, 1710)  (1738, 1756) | -2.5 ch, 159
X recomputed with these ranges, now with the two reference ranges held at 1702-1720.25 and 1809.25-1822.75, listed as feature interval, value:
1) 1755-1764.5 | -1.4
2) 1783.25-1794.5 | 2.6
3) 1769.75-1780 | -2.1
